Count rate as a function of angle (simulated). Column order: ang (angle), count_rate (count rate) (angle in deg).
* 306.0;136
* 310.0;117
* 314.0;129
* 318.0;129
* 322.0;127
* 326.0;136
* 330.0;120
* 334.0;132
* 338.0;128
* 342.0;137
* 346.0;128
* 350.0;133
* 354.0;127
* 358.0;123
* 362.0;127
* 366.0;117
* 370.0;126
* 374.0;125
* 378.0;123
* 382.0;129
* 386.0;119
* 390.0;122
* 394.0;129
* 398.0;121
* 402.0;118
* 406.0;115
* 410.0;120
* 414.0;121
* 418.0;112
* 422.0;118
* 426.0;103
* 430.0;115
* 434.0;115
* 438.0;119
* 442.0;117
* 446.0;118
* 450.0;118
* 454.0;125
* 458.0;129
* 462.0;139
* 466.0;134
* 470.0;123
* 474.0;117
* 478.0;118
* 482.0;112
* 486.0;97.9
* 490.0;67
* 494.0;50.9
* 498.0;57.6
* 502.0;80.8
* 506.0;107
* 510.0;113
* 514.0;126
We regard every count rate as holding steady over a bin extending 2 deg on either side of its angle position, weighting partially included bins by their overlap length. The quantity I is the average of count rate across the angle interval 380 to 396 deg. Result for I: 125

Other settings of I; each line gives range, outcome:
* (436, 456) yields 119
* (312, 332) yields 128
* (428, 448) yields 117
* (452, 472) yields 130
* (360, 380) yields 124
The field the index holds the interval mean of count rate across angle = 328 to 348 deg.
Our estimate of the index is 129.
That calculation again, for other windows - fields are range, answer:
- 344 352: 130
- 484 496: 71.9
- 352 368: 124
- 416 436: 113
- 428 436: 115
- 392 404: 123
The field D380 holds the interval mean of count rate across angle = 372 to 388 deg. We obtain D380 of 124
